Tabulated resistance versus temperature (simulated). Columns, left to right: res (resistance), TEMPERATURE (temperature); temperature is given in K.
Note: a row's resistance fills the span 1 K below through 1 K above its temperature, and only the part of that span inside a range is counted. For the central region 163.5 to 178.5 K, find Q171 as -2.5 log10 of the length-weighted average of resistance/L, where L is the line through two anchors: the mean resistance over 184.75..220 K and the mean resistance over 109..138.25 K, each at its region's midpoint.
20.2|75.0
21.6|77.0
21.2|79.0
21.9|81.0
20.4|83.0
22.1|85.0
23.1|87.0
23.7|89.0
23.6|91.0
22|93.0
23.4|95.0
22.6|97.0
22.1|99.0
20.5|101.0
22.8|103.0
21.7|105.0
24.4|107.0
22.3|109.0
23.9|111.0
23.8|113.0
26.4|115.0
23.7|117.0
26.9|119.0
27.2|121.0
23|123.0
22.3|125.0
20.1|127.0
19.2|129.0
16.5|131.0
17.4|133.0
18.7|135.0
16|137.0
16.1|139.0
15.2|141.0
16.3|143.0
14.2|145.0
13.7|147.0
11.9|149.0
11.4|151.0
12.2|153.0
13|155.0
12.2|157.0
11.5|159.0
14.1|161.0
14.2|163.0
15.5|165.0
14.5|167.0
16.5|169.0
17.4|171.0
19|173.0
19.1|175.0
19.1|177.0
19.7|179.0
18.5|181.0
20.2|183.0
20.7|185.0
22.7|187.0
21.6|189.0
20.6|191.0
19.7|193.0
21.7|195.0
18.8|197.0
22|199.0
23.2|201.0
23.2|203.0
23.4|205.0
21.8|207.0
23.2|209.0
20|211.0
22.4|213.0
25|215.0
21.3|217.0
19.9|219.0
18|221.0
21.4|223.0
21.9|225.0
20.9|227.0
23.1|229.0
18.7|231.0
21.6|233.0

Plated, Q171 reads 0.25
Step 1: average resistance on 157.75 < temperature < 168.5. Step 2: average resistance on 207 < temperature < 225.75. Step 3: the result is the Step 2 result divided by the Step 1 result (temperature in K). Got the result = 1.53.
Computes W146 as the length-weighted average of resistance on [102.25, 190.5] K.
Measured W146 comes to 18.6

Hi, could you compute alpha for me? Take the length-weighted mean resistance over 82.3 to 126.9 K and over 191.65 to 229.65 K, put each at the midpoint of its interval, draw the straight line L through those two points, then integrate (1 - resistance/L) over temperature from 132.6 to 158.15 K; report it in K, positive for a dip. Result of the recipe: 9.28 K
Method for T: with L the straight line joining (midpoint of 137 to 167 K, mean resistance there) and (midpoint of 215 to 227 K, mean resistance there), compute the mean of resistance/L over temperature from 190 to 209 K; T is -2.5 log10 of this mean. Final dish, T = -0.161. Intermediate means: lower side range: 13.8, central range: 21.7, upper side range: 20.9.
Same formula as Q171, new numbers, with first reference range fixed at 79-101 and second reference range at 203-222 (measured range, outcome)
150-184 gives 0.359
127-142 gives 0.272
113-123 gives -0.151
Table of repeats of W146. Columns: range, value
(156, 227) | 19.6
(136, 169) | 14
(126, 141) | 17.5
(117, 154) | 17.8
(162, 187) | 18.1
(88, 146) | 21.2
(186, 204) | 21.5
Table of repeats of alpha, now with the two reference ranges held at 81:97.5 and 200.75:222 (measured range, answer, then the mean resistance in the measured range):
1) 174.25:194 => 1.7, 20.2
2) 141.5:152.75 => 4.4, 13.5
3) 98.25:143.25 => 2.4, 21.2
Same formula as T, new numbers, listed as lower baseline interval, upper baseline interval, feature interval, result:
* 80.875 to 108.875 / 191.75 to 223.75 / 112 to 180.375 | 0.25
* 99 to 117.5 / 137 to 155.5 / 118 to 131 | -0.17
